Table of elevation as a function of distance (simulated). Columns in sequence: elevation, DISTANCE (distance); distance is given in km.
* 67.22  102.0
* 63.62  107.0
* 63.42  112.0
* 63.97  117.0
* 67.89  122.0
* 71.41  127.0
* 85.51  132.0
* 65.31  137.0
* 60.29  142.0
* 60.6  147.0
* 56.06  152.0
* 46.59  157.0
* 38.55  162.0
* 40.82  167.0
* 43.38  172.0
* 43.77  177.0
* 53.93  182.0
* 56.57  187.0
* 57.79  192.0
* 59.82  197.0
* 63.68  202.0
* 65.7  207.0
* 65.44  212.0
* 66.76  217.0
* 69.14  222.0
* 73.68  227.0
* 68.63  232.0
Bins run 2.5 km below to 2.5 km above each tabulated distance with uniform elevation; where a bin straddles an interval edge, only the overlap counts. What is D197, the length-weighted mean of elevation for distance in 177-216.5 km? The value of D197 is 59.7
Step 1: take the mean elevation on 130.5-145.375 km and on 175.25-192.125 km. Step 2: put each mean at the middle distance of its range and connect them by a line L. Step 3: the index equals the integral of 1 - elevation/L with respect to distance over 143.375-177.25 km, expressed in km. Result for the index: 7.43 km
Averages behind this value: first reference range 68.8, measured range 47.8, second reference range 52.8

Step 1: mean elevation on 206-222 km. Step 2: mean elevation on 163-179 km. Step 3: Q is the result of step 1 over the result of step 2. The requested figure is 1.57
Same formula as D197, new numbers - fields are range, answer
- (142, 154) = 58.8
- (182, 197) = 57.1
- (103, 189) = 57.9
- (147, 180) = 46.2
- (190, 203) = 60.2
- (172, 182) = 46.2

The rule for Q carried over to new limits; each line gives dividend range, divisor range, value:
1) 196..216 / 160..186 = 1.43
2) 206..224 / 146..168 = 1.38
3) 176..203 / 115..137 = 0.78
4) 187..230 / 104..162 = 1.03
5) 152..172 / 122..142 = 0.61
